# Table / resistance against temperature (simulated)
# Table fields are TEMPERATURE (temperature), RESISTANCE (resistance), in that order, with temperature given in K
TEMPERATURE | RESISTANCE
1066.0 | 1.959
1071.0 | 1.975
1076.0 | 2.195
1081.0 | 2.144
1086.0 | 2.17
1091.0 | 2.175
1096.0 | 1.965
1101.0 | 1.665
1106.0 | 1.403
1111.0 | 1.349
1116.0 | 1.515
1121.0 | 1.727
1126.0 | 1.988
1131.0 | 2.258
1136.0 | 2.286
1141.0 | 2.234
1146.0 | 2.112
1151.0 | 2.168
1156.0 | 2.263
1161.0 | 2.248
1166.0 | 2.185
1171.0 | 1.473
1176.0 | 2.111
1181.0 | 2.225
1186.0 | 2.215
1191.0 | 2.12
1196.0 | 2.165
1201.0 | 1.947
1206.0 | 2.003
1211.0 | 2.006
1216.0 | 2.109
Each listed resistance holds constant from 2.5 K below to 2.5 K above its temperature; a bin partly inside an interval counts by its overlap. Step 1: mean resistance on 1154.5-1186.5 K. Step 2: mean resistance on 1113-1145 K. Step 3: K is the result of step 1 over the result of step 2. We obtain 1.05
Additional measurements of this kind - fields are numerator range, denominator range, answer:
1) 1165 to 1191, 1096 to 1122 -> 1.31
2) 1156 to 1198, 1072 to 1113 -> 1.11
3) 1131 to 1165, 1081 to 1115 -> 1.23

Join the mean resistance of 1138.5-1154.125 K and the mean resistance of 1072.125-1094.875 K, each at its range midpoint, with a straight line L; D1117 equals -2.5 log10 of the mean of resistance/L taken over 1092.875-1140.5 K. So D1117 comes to 0.19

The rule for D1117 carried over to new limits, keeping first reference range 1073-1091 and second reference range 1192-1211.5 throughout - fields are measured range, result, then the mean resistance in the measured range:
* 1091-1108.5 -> 0.223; 1.75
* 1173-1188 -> -0.050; 2.16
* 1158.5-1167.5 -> -0.071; 2.22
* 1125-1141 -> -0.047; 2.2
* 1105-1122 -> 0.391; 1.49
